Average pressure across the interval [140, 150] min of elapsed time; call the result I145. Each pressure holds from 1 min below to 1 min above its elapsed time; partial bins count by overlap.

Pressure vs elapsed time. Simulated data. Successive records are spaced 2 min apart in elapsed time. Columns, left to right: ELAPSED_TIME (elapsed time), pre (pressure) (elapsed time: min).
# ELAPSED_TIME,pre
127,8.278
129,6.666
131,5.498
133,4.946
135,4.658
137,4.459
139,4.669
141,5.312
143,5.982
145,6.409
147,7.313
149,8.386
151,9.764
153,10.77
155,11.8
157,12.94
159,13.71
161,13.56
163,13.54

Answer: 6.68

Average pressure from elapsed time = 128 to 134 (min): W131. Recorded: 5.7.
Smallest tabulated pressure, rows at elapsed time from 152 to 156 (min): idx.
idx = 10.77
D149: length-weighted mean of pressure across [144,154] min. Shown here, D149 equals 8.53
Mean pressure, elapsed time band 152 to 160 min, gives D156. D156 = 12.3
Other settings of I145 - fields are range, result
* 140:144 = 5.65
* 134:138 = 4.56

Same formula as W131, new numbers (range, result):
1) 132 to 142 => 4.81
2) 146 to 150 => 7.85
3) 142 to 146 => 6.2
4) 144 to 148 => 6.86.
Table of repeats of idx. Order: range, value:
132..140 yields 4.459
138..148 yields 4.669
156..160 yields 12.94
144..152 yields 6.409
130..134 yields 4.946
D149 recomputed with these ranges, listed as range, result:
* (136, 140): 4.56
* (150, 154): 10.3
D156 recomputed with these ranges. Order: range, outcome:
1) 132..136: 4.8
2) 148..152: 9.07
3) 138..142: 4.99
